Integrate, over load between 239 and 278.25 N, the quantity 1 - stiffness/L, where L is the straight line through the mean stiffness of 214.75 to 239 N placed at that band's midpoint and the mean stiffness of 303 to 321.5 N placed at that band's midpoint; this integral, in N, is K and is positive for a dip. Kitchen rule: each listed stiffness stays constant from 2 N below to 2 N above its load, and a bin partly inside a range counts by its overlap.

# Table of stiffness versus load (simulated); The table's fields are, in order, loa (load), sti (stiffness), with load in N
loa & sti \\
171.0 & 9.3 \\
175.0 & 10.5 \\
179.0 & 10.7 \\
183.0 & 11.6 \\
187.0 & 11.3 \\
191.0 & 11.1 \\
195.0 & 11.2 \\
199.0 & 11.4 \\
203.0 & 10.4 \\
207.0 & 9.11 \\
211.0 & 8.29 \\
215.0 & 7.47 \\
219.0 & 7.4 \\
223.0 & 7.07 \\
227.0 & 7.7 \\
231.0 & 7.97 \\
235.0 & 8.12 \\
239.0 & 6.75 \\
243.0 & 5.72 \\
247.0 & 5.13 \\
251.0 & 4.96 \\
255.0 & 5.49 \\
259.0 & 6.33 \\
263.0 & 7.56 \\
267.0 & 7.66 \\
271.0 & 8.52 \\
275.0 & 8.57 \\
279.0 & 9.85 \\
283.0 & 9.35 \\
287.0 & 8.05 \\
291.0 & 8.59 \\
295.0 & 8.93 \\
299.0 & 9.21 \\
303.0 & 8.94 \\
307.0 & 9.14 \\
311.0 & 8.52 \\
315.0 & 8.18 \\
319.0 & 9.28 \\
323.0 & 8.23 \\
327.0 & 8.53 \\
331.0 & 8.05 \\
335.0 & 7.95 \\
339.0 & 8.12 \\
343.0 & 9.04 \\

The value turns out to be 6.2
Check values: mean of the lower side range 7.56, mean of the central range 6.77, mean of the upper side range 8.78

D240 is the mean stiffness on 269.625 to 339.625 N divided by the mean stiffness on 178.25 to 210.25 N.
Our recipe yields 0.81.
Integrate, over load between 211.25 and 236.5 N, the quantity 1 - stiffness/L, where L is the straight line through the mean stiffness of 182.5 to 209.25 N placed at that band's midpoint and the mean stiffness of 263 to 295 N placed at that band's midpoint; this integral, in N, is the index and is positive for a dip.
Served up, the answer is 6.0 N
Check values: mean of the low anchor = 10.8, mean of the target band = 7.66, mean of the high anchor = 8.6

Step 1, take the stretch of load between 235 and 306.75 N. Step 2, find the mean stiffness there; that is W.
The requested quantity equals 7.67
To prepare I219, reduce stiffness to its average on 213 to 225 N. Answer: 7.31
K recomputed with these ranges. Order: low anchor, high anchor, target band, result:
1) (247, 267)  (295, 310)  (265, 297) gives -4.4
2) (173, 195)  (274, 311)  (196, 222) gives 3.9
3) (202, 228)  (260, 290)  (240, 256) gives 5.6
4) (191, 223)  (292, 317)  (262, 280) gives 1.1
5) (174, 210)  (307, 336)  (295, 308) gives -0.4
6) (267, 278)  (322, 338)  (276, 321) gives -2.9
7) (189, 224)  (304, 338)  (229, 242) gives 2.4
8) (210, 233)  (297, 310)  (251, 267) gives 3.6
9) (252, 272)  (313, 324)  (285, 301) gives -1.7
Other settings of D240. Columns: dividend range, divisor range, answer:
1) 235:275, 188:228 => 0.72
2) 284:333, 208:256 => 1.25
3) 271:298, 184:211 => 0.84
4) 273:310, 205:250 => 1.23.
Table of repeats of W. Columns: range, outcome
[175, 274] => 8.34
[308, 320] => 8.65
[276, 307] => 8.98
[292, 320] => 8.86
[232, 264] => 6.27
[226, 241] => 7.63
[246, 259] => 5.37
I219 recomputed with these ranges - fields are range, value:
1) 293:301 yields 9.07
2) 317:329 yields 8.68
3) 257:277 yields 7.73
